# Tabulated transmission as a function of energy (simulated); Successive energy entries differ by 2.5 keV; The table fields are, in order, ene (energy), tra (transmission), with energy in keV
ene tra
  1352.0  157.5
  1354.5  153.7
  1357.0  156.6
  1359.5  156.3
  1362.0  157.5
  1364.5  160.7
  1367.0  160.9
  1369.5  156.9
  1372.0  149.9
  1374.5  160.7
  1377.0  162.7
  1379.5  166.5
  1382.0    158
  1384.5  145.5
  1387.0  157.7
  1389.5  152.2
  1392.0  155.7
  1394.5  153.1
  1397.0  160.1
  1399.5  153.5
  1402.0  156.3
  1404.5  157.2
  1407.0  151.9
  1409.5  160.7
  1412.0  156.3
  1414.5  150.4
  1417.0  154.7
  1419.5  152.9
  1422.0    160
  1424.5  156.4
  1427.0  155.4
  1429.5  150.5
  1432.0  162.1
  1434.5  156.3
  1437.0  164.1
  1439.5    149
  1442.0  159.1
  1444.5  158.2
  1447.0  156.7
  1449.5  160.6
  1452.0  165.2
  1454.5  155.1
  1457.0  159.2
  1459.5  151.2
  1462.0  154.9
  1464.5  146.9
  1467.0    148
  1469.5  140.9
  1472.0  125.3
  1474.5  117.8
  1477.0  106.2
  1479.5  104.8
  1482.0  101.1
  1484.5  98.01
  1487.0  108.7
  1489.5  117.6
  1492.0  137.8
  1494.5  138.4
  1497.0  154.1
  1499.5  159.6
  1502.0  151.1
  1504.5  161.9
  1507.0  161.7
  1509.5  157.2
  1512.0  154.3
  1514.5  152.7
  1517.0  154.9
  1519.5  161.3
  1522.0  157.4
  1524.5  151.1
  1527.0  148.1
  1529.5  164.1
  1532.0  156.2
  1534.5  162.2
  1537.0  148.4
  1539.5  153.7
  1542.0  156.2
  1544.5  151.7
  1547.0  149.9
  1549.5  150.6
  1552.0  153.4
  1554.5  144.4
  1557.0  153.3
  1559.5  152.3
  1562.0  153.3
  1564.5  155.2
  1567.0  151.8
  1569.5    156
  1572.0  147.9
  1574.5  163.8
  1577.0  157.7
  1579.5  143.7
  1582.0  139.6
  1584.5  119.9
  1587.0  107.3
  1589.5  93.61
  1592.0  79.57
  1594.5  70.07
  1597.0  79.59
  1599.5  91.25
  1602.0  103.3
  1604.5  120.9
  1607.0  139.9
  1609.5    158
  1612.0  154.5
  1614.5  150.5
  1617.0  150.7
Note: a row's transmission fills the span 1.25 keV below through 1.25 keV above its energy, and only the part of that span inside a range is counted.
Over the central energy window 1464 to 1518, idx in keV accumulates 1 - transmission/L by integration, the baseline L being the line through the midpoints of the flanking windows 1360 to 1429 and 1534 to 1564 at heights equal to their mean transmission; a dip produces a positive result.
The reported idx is 6.2 keV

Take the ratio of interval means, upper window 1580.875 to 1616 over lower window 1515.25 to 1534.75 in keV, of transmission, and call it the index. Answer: 0.73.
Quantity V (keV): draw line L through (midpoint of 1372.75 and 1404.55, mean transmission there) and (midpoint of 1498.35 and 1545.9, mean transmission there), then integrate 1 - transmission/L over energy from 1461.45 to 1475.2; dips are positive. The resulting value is 1.5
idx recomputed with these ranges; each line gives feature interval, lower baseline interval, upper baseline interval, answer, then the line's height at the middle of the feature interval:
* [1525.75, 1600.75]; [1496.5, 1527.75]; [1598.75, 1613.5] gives 2.00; 142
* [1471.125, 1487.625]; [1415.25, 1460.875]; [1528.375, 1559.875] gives 5.00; 156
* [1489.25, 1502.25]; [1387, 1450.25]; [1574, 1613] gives -0.44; 140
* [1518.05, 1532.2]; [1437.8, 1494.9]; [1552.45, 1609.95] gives -2.42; 134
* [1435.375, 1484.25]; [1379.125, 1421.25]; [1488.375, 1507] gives 2.55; 150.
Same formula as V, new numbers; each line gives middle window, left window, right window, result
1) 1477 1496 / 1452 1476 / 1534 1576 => 4.1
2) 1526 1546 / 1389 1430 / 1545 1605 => -2.7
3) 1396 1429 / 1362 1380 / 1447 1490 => -1.6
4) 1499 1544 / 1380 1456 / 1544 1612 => -4.7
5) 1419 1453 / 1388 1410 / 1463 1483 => -4.3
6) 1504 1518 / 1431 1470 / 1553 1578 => -0.2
